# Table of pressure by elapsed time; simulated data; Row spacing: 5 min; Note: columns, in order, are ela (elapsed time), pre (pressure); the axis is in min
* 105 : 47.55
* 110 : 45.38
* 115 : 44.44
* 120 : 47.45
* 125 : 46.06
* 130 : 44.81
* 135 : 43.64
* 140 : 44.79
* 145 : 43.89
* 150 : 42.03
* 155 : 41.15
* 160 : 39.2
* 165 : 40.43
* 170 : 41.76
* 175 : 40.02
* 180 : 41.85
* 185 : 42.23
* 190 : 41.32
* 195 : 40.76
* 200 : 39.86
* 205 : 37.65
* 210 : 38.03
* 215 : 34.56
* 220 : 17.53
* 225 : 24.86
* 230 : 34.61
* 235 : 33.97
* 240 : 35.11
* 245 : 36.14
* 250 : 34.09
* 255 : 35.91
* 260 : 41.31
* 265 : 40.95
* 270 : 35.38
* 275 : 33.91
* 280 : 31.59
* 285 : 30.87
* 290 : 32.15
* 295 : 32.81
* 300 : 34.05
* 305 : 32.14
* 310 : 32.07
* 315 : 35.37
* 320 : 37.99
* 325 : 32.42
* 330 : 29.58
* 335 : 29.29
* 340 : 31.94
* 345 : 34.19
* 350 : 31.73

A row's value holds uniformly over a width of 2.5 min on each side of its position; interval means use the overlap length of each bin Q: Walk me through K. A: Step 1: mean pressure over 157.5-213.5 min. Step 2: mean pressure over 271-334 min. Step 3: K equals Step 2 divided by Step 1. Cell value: 0.8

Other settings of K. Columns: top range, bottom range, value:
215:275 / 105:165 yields 0.77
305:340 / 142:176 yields 0.79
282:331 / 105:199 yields 0.77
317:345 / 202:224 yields 1.03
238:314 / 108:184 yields 0.80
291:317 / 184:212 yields 0.83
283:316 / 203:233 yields 1.05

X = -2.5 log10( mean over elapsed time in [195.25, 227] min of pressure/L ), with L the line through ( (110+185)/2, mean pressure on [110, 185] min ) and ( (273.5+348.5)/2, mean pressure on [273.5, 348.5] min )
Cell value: 0.191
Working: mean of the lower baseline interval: 43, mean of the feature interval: 32.8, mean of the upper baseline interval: 32.7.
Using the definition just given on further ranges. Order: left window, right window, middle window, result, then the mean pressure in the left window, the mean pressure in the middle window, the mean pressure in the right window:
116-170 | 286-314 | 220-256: 0.141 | 43.3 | 32.3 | 32.7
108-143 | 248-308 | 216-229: 0.498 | 45.2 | 24.3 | 34.6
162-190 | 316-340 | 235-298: 0.032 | 41.2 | 35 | 32.5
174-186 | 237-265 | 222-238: 0.231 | 41.4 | 30.8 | 36.9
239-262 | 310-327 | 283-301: 0.100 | 36.5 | 32.4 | 34.9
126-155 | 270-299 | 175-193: -0.031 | 43.7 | 41.5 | 32.6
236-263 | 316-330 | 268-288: 0.087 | 36.5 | 32.9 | 34.2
